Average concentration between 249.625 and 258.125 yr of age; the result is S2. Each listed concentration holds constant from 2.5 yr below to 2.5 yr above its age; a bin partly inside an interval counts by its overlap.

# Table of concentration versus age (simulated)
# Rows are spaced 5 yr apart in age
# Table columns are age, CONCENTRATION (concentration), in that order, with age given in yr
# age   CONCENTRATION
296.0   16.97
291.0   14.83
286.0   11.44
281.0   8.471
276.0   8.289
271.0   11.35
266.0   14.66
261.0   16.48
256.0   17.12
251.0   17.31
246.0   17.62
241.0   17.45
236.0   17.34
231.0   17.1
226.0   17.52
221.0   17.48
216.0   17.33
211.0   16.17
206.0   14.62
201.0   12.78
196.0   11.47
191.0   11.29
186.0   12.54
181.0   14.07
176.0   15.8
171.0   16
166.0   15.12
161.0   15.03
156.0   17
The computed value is 17.2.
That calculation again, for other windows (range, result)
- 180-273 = 15.4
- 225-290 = 14.7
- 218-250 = 17.4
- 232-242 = 17.3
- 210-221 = 17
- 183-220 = 13.9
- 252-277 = 14.1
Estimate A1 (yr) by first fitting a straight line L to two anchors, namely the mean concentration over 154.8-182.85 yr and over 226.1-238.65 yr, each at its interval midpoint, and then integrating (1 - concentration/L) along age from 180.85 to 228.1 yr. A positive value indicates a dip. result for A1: 5.7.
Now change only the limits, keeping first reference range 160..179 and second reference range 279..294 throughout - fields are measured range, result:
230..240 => -2.8 yr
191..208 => 2.2 yr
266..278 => 1.4 yr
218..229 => -2.9 yr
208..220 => -2.3 yr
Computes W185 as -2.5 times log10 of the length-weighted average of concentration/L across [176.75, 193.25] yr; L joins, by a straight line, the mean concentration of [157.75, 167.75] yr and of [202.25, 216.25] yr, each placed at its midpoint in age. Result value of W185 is 0.182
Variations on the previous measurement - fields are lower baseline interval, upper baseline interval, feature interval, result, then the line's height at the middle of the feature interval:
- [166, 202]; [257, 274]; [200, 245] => -0.19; 13.9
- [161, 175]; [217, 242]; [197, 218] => 0.12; 16.7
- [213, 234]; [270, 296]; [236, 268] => -0.16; 14.5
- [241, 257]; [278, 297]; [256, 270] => 0.02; 15.6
